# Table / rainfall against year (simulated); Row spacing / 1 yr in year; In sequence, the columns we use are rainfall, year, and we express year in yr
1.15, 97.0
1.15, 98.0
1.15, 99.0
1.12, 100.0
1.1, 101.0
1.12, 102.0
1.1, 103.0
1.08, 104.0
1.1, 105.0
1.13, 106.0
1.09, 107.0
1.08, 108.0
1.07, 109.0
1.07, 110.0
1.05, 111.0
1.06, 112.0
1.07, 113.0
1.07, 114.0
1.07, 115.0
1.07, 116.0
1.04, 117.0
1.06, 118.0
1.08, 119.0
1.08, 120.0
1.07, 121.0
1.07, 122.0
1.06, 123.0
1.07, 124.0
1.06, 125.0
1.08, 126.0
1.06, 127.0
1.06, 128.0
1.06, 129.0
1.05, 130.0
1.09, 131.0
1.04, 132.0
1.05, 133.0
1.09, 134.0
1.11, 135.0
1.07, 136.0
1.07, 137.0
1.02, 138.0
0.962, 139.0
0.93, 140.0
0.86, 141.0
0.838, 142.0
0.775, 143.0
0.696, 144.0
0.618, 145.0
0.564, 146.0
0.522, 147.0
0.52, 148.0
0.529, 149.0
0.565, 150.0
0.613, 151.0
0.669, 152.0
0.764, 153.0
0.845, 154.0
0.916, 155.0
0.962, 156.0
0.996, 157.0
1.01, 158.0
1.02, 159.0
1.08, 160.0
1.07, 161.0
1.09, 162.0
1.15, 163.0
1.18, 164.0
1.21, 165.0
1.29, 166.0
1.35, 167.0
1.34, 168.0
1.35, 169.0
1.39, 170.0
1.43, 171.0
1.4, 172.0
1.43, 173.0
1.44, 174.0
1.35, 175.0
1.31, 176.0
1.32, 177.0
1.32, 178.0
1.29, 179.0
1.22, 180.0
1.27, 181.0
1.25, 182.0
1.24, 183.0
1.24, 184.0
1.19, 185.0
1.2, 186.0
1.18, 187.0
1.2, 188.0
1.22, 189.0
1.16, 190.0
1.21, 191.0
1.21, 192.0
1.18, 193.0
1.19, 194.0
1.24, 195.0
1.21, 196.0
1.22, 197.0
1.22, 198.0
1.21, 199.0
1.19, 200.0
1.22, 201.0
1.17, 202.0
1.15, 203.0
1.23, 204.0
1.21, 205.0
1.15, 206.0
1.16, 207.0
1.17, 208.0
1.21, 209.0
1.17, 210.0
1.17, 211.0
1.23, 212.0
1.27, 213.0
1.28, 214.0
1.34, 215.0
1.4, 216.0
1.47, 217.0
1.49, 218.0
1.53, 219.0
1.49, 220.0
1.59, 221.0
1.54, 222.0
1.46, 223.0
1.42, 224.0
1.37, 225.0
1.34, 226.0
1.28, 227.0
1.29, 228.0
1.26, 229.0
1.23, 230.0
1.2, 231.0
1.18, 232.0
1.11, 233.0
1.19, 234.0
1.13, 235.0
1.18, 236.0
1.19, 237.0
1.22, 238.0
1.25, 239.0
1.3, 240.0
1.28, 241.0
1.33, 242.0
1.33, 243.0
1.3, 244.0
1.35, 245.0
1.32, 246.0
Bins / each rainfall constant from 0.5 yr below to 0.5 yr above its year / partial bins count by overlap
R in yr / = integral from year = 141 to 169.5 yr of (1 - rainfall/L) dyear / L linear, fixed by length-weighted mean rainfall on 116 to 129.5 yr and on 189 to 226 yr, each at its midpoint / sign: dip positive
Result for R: 6.0 yr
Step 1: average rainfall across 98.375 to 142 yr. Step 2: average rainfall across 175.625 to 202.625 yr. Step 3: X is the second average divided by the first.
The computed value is 1.2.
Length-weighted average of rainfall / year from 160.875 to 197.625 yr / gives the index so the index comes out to 1.26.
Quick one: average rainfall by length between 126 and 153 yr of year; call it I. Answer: 0.865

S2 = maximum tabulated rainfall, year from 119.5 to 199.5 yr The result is 1.44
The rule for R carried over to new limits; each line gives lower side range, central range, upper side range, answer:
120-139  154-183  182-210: -2.0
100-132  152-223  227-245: -3.5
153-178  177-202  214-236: 0.7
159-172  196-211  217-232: 1.6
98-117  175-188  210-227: 0.3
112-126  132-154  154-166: 5.3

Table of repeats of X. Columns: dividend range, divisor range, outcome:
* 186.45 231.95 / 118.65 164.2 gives 1.36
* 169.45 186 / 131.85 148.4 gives 1.52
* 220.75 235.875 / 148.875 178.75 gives 1.16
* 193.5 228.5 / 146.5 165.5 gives 1.47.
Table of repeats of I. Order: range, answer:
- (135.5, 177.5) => 1.01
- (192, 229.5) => 1.29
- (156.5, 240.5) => 1.26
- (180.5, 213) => 1.2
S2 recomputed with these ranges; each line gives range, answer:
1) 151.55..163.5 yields 1.15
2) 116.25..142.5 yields 1.11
